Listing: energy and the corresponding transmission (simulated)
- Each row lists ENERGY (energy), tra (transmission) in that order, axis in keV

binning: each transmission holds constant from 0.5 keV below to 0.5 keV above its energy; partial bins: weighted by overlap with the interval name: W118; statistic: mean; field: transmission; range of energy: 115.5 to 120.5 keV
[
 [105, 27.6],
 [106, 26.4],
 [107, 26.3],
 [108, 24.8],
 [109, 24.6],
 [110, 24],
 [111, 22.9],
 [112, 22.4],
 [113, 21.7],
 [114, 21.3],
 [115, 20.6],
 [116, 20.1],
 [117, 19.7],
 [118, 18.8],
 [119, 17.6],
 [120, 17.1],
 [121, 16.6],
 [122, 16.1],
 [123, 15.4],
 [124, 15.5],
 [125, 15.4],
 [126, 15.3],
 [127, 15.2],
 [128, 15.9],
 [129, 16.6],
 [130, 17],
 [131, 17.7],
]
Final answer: 18.7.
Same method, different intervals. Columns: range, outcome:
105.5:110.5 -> 25.2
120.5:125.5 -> 15.8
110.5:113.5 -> 22.3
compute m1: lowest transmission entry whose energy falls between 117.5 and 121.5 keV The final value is 16.6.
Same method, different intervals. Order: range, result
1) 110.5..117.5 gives 19.7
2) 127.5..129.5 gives 15.9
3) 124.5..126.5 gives 15.3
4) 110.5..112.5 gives 22.4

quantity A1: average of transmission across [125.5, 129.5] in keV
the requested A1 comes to 15.8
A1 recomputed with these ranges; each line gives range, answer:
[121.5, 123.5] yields 15.8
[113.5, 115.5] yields 21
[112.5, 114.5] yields 21.5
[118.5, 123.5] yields 16.6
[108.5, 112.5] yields 23.5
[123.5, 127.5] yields 15.4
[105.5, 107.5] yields 26.4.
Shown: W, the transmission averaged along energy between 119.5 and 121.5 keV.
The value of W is 16.9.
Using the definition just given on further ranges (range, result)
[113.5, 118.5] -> 20.1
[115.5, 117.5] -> 19.9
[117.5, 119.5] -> 18.2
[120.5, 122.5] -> 16.4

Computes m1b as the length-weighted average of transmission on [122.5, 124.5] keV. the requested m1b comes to 15.4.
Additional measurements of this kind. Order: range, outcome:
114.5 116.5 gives 20.4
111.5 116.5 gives 21.2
